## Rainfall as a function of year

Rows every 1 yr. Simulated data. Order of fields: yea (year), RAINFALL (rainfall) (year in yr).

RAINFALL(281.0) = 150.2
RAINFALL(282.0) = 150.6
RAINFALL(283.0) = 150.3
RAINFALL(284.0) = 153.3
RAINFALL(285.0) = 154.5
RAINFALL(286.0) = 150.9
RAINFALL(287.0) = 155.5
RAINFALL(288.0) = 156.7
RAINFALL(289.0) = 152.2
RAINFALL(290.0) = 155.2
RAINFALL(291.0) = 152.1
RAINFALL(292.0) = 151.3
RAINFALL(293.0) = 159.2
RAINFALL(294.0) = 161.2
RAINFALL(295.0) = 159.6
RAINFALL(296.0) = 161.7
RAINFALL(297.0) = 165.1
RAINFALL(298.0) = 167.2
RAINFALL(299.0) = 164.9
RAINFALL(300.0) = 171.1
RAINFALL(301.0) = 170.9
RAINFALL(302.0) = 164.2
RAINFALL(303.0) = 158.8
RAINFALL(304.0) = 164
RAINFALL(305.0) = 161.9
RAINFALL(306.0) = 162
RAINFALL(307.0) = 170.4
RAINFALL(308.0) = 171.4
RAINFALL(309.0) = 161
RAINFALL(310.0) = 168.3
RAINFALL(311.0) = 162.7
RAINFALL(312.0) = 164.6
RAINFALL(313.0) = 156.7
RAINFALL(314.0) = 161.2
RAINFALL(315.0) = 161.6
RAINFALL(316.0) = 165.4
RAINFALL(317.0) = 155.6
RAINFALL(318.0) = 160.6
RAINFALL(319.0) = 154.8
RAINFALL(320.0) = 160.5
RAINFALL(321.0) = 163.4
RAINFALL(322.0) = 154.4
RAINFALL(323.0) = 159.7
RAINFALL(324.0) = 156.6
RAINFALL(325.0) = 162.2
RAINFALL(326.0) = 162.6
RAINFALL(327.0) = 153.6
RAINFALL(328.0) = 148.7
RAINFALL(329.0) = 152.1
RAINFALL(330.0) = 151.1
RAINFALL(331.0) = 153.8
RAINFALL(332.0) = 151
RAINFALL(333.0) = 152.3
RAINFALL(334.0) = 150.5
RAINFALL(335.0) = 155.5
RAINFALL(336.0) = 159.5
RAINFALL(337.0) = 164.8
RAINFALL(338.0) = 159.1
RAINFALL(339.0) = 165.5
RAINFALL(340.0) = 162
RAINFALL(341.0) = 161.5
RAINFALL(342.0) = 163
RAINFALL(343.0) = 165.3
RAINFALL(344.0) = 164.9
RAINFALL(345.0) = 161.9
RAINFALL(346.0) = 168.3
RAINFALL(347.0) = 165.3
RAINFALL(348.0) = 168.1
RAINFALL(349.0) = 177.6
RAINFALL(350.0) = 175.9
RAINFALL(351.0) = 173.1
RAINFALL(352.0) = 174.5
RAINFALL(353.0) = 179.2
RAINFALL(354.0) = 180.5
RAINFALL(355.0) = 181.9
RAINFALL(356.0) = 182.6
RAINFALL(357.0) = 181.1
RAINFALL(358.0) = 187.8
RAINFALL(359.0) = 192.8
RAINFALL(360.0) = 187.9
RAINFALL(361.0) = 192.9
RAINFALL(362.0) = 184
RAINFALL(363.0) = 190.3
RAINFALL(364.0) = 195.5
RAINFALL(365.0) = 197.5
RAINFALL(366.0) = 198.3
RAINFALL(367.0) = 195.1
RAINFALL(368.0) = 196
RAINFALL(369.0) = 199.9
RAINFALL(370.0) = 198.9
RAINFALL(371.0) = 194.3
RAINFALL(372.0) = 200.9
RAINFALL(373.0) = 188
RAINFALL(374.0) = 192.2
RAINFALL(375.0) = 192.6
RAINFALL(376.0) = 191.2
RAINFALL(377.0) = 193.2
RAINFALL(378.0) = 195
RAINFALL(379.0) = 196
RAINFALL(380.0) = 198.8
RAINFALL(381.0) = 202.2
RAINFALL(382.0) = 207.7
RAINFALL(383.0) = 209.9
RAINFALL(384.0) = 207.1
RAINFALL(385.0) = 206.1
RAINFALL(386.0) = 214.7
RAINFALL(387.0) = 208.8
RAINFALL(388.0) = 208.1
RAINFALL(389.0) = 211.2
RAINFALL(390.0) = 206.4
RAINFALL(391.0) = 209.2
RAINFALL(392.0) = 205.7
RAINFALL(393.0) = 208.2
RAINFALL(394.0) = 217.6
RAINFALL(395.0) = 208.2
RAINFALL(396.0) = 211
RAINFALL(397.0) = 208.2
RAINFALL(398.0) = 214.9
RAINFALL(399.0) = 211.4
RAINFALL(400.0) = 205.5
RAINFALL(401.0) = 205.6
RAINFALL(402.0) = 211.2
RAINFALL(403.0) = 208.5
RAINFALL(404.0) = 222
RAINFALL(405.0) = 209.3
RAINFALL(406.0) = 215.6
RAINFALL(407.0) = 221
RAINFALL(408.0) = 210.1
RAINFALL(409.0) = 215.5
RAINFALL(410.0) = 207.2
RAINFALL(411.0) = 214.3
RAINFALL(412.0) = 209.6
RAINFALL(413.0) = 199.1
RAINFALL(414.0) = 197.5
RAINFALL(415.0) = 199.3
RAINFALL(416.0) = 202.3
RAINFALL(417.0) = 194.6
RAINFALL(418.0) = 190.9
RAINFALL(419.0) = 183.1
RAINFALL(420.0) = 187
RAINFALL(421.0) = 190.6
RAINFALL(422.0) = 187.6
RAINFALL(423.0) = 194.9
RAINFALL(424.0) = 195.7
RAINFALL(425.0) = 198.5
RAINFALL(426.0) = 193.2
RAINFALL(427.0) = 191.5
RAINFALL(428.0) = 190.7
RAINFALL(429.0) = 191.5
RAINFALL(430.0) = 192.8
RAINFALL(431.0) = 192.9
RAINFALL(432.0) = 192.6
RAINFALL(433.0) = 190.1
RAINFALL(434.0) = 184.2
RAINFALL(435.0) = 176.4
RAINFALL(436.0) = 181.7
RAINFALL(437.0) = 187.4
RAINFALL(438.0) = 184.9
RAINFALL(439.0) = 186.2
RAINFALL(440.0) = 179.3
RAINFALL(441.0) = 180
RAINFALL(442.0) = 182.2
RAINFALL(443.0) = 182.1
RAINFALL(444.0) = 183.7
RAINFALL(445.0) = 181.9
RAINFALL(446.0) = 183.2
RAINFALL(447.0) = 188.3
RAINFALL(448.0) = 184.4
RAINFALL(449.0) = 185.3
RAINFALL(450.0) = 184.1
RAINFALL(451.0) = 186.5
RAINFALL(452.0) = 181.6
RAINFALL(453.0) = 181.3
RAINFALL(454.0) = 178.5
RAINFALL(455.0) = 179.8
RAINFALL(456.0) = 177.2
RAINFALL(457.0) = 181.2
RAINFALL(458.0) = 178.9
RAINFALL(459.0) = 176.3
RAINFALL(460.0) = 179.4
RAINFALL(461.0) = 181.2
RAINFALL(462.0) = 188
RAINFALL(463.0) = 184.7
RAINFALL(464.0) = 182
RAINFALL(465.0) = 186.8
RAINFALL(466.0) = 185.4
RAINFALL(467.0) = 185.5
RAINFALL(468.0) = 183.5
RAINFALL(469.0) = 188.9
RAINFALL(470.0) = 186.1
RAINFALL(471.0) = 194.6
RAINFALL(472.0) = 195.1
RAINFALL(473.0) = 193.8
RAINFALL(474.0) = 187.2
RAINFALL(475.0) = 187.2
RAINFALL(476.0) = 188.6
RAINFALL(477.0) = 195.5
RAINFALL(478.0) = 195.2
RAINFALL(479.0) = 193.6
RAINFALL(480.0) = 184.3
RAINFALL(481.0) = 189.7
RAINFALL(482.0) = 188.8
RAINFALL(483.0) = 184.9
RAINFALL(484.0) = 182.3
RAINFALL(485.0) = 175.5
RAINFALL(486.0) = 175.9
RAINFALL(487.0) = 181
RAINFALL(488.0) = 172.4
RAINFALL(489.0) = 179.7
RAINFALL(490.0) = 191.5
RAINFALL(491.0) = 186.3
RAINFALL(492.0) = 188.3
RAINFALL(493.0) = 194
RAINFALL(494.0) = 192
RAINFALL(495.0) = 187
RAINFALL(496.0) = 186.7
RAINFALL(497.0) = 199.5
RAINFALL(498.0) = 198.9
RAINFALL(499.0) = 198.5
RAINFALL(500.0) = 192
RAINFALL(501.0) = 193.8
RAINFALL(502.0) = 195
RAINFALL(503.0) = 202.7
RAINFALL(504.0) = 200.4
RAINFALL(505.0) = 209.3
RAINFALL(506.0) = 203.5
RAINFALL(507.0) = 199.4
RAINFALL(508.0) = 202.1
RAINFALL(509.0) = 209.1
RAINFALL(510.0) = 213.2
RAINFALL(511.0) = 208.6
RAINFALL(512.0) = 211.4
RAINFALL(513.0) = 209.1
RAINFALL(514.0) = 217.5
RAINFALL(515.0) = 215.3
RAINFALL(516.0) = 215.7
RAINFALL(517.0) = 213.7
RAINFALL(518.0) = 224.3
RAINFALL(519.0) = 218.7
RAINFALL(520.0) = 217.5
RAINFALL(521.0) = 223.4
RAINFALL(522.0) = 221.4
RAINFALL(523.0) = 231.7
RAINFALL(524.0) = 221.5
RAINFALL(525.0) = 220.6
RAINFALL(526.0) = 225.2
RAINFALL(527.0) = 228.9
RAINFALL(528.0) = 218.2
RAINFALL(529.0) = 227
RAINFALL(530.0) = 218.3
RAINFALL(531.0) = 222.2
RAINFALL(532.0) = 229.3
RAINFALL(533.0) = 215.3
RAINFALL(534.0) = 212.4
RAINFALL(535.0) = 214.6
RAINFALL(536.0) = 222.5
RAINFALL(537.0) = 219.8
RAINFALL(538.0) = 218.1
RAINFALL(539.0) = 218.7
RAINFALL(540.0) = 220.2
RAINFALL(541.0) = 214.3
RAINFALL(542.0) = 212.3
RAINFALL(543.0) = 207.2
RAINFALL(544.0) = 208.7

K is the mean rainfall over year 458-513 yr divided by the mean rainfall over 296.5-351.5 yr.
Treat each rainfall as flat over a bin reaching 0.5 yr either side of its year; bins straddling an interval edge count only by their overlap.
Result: 1.18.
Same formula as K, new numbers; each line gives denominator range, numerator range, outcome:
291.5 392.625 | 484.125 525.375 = 1.15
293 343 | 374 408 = 1.29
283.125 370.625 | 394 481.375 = 1.15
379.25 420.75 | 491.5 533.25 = 1.02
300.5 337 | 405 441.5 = 1.22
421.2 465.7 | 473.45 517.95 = 1.06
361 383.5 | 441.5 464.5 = 0.93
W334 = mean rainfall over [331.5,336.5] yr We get 154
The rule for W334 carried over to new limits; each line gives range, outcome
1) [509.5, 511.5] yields 211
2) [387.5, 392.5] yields 208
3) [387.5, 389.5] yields 210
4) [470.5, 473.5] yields 194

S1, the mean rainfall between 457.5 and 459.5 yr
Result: 178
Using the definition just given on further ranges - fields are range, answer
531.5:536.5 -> 219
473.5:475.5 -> 187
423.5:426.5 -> 196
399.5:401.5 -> 206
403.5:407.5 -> 217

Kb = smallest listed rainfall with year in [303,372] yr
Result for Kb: 148.7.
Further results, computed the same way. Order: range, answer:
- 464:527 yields 172.4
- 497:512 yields 192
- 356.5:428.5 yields 181.1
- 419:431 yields 183.1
